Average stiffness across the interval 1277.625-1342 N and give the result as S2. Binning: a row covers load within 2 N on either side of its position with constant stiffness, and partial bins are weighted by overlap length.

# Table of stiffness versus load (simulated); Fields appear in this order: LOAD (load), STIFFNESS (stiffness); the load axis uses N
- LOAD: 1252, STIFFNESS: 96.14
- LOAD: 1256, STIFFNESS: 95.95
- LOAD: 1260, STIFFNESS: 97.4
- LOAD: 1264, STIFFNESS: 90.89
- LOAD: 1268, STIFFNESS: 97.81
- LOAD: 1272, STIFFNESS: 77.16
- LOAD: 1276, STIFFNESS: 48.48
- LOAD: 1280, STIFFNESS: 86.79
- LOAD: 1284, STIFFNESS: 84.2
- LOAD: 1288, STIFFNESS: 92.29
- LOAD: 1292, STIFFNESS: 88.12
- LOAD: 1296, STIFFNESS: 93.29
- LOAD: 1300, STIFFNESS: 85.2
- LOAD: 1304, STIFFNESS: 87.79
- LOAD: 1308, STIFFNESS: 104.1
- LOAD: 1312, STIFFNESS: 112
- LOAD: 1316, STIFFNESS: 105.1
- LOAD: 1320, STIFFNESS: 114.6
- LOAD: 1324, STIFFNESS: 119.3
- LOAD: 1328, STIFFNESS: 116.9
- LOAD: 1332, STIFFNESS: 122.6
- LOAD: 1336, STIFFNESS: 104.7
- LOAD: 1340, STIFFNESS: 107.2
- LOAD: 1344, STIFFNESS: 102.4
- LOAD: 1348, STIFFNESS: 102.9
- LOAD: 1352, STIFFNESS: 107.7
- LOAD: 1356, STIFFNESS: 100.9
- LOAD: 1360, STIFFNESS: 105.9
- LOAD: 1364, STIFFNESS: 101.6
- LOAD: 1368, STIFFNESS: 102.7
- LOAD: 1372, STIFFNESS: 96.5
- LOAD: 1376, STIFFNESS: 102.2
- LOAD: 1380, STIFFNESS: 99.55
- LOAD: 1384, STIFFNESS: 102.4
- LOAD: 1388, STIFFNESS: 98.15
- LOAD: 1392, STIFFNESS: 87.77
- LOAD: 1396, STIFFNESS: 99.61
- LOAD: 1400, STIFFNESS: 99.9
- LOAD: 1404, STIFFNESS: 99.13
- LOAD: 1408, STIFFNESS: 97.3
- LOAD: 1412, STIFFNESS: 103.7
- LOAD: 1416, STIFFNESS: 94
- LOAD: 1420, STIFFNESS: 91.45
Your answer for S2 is 101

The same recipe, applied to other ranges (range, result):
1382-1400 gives 97.3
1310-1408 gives 105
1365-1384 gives 101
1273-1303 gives 82.6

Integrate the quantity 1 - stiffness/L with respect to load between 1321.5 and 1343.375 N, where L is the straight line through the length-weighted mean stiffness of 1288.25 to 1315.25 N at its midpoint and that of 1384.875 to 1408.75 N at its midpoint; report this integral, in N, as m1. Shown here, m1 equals -4.0 N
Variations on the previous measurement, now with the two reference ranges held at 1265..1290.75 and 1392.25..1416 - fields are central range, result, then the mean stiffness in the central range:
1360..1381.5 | -1.59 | 101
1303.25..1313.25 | -1.91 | 102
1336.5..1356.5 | -3.01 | 105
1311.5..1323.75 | -3.47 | 112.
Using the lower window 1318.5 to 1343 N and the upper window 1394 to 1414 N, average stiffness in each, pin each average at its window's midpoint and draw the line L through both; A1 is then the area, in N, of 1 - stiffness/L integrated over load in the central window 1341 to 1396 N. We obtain 3.0 N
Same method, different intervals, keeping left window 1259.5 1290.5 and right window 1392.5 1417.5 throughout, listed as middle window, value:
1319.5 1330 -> -3.28 N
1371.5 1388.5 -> -0.82 N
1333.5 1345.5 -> -1.92 N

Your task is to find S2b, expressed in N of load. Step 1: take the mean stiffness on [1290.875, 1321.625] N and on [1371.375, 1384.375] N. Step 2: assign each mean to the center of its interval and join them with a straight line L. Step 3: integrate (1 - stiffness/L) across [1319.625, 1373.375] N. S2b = -4.2 N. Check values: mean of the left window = 98.9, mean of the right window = 100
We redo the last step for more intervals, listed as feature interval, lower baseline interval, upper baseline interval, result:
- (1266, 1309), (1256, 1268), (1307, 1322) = 6.98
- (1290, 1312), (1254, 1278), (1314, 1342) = 1.57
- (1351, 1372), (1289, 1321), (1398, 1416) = -0.87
